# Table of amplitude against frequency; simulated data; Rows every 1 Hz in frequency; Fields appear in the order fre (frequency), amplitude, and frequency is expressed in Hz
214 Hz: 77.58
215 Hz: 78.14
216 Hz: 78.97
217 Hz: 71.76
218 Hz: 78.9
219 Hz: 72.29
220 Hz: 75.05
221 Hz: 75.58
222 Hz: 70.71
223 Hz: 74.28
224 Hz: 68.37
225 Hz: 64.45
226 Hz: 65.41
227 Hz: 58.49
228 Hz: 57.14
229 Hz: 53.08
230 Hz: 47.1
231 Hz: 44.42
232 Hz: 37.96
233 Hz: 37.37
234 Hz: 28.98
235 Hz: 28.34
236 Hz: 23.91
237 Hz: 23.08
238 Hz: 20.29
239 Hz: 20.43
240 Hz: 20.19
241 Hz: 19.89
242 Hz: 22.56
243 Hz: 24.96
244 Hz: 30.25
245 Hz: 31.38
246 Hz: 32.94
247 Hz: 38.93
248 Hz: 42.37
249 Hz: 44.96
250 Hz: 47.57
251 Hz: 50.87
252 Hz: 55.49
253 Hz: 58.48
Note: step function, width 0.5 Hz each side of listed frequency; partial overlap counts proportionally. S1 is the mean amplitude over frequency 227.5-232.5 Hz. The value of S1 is 47.9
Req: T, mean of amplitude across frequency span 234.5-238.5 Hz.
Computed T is 23.9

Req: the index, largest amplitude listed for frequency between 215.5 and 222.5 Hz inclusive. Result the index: 78.97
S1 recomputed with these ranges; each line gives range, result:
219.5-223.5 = 73.9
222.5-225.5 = 69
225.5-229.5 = 58.5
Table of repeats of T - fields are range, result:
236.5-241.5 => 20.8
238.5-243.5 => 21.6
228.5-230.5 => 50.1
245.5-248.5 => 38.1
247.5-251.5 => 46.4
